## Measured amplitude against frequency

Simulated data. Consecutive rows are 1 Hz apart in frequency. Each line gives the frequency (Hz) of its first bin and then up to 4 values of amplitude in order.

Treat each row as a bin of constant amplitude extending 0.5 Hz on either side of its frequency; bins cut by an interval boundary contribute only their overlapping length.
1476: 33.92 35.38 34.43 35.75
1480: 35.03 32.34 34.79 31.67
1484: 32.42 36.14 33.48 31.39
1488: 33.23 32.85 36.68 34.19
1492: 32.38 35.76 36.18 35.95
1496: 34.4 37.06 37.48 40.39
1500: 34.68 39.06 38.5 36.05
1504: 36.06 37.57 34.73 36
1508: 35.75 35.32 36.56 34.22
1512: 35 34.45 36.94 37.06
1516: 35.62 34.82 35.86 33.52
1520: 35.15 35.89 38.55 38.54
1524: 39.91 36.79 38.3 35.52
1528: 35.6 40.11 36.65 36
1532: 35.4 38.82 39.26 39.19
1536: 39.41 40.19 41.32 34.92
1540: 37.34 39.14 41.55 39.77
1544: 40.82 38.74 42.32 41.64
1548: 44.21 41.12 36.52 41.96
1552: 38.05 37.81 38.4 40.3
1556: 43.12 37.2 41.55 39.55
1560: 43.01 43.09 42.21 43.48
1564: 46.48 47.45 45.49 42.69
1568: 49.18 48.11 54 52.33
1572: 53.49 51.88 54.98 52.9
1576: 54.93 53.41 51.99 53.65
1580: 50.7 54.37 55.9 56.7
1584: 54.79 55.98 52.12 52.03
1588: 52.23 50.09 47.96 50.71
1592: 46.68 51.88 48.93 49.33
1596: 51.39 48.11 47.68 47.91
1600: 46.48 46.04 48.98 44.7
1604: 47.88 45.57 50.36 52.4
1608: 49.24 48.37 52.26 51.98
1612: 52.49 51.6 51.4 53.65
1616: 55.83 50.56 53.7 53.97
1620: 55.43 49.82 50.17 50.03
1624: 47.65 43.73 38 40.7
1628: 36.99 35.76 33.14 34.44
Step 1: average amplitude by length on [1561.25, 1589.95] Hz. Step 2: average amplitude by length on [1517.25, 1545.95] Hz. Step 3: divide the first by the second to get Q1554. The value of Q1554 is 1.3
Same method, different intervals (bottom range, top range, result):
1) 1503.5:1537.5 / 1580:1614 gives 1.37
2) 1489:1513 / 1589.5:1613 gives 1.36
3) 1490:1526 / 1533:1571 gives 1.15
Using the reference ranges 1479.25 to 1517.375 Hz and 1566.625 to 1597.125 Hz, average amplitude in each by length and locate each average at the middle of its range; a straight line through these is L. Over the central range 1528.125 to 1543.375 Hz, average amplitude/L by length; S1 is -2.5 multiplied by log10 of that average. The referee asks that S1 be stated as 0.11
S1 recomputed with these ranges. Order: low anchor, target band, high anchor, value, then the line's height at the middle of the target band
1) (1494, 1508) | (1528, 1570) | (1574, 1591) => 0.14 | 46.4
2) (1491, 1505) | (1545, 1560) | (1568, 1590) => 0.18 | 47.5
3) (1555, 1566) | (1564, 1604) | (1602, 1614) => -0.10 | 46.2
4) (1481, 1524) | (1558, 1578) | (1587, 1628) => -0.10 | 44.1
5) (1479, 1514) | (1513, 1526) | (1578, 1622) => 0.06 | 38.8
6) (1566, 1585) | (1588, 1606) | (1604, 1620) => 0.08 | 51.9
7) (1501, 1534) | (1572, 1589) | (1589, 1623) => -0.16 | 46.2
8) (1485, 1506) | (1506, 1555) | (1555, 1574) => 0.08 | 40.8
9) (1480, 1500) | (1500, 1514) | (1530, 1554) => 0.00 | 36.2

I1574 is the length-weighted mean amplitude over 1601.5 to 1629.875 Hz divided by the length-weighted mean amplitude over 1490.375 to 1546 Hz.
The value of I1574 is 1.3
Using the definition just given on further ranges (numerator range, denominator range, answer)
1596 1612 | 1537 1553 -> 1.22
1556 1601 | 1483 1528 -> 1.38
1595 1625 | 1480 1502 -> 1.43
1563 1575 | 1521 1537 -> 1.31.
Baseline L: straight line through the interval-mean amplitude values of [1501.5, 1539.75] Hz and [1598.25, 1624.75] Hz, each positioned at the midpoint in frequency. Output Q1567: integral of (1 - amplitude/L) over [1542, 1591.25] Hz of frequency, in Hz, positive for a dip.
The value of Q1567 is -3.5 Hz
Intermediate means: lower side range 36.8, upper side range 50.2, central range 46.9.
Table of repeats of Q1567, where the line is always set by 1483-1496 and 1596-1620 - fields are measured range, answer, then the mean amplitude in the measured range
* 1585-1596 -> -0.6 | 50.5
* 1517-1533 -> 0.9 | 36.8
